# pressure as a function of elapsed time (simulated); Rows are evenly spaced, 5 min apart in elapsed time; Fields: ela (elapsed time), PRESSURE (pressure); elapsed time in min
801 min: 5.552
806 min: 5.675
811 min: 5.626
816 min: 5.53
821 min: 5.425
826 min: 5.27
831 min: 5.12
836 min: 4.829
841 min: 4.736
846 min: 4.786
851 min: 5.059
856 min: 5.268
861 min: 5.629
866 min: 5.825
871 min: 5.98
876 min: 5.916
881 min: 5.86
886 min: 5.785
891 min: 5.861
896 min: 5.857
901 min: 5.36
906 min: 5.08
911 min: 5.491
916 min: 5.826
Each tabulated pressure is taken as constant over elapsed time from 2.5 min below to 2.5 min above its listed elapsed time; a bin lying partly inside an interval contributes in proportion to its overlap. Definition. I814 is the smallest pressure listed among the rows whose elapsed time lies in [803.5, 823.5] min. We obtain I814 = 5.425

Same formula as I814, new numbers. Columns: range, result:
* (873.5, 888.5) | 5.785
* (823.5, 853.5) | 4.736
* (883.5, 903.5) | 5.36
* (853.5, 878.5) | 5.268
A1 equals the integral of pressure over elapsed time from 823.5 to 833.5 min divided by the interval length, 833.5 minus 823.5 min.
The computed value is 5.2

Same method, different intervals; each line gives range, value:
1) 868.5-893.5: 5.88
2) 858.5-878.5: 5.84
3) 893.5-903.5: 5.61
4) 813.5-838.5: 5.23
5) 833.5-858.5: 4.94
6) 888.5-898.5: 5.86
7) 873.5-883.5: 5.89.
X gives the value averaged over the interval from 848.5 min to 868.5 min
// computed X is 5.45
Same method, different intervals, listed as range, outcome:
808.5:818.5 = 5.58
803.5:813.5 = 5.65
